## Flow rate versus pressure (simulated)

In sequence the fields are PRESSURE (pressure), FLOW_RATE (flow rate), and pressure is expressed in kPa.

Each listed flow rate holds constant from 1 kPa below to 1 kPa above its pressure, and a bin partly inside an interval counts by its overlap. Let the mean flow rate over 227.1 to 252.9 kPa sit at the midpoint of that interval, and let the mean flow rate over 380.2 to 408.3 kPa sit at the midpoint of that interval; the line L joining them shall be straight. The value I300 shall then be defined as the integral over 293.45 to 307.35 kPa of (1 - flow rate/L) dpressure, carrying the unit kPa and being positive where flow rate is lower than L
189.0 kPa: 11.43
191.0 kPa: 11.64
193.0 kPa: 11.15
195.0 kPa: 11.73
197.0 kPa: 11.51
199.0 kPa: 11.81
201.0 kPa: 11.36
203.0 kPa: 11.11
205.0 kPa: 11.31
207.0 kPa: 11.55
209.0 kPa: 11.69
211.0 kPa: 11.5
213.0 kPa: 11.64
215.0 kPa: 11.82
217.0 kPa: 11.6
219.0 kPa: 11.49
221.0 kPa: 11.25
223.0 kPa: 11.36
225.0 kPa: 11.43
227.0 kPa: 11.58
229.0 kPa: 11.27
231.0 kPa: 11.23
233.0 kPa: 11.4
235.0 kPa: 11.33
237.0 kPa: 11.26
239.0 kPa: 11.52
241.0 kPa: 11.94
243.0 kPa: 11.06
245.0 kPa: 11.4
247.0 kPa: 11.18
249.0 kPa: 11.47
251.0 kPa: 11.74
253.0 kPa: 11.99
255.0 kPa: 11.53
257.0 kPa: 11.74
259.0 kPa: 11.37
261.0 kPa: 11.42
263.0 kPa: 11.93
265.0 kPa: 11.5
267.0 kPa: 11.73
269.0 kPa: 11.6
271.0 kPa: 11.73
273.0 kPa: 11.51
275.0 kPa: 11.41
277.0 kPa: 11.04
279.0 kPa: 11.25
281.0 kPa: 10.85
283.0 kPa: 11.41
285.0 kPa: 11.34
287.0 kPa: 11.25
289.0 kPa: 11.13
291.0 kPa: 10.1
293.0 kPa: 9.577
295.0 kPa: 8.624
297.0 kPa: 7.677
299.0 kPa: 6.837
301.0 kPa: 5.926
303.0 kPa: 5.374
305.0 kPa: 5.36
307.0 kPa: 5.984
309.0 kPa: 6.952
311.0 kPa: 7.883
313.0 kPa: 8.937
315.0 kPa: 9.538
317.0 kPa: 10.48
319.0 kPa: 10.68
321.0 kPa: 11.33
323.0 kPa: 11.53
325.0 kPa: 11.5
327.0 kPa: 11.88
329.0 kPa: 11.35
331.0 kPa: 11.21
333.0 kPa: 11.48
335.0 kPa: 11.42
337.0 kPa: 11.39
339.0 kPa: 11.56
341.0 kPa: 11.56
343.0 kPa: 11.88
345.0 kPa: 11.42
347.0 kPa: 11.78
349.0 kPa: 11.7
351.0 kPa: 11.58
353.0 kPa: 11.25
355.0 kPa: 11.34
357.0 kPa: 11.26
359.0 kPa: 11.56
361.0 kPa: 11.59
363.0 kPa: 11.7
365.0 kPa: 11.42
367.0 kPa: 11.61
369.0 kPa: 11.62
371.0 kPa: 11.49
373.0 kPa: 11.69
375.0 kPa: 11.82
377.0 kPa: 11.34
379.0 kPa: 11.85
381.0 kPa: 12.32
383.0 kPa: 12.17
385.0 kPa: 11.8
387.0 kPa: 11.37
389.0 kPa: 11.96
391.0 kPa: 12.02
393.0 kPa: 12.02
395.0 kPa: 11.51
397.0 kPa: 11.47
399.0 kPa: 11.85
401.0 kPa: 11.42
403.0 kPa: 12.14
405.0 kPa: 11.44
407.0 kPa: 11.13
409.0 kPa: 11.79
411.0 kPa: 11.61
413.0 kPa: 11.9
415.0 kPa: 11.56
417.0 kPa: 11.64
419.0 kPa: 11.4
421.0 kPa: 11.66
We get 5.9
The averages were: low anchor 11.4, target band 6.69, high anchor 11.8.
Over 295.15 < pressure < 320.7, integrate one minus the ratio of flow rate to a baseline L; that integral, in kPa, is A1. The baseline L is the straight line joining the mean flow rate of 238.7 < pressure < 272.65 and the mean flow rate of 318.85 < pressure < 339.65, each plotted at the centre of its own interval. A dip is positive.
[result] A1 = 8.2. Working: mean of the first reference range 11.6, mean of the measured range 7.77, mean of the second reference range 11.4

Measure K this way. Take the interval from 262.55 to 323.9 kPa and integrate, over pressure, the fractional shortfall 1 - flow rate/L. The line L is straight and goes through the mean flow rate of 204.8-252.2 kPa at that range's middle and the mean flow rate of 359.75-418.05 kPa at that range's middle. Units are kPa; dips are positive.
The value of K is 9.67 kPa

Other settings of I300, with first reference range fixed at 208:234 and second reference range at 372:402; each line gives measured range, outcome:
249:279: -0.04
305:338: 4.49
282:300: 2.84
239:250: 0.10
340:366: 0.38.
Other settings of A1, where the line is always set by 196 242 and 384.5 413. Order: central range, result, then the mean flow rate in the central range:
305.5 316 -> 3.48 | 7.74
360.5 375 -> 0.06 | 11.6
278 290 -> 0.36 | 11.2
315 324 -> 0.58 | 10.8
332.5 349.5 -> 0.06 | 11.6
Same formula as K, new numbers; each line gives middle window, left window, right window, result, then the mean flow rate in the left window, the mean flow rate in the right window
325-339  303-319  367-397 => -3.8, 7.9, 11.8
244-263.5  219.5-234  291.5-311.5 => -3.5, 11.4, 7.07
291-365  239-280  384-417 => 9.6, 11.5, 11.7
